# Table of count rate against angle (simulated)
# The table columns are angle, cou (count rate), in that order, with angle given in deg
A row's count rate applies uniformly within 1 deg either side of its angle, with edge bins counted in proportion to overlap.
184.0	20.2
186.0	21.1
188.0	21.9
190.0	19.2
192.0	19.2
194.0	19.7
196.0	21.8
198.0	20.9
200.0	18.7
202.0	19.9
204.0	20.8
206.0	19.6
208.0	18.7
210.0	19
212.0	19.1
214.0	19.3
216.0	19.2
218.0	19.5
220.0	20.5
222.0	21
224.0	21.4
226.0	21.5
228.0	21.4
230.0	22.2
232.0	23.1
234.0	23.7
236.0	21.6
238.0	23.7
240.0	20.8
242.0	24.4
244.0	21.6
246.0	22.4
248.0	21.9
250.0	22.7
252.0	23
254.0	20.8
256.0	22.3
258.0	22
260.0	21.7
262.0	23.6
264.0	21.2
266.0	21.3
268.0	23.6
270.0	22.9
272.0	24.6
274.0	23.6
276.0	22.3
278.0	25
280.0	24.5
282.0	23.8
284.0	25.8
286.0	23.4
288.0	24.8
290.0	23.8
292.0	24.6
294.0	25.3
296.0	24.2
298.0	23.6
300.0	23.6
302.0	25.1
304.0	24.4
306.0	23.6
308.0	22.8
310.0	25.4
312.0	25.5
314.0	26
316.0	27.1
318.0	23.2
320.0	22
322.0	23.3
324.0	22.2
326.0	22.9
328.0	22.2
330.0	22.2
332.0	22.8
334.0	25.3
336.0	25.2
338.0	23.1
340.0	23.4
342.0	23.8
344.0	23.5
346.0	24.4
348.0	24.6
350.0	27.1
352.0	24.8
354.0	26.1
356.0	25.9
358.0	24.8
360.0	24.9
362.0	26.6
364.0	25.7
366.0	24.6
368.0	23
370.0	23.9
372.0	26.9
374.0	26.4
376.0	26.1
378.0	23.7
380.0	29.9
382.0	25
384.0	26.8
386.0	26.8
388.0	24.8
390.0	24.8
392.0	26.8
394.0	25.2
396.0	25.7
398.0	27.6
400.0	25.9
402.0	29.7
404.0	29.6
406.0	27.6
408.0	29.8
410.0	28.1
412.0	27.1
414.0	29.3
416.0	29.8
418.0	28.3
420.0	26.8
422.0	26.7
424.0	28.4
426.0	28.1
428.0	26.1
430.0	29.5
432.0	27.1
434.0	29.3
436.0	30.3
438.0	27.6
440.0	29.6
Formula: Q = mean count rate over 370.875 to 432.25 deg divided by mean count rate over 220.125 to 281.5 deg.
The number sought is 1.2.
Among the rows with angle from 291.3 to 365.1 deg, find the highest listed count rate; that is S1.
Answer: 27.1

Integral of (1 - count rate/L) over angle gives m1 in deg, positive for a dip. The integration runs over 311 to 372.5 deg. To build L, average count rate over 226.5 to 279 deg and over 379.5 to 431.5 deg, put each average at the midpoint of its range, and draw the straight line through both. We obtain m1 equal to 2.5 deg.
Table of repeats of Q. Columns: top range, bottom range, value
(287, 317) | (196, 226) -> 1.24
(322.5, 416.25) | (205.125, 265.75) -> 1.20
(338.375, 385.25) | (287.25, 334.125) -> 1.05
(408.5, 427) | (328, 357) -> 1.15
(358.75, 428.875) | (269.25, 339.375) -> 1.11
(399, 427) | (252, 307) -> 1.20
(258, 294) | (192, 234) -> 1.15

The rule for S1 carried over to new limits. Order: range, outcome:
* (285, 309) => 25.3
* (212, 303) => 25.8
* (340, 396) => 29.9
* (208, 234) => 23.7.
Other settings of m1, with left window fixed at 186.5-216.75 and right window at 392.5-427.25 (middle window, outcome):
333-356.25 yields 0.55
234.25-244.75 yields -0.62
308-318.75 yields -0.50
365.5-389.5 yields 0.84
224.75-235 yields -0.71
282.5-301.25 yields -0.84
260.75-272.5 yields -0.23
